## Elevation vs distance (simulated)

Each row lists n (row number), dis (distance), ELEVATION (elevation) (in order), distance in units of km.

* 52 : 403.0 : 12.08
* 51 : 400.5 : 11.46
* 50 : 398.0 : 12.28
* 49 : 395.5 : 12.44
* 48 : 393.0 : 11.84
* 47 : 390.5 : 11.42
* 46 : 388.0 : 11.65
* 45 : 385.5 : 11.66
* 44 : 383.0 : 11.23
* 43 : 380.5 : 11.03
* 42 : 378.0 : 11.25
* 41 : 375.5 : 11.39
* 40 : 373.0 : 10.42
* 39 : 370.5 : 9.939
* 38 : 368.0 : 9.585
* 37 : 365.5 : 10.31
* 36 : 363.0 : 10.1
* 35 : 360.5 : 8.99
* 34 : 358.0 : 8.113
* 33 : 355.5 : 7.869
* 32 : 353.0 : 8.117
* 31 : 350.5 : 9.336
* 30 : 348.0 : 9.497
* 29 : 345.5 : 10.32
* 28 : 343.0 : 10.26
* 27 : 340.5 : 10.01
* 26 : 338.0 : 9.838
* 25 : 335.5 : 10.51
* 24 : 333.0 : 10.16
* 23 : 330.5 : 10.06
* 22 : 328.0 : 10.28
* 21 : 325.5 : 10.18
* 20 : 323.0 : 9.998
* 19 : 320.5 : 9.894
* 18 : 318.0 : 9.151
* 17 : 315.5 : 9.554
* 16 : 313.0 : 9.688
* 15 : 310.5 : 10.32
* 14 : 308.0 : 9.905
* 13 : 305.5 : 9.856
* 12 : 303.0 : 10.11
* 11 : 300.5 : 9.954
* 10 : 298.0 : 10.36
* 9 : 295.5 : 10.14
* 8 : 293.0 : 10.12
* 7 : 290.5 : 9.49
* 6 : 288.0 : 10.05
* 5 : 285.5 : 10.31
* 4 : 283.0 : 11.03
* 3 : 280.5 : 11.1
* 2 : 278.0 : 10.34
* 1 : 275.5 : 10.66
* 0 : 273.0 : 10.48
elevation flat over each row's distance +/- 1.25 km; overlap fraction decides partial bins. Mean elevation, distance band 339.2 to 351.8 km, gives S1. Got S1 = 9.88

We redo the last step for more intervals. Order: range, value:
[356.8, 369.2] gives 9.42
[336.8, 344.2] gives 10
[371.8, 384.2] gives 11.1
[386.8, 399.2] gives 11.9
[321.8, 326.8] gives 10.1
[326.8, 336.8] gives 10.3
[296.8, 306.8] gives 10.1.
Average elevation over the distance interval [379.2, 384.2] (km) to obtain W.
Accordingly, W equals 11.1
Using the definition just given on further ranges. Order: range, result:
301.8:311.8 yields 10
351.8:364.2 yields 8.63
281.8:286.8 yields 10.7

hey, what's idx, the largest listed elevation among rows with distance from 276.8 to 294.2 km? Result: 11.1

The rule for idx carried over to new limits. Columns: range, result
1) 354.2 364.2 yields 10.1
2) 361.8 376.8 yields 11.39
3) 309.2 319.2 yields 10.32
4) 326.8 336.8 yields 10.51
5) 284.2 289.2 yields 10.31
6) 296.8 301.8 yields 10.36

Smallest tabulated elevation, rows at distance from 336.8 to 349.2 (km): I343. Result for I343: 9.497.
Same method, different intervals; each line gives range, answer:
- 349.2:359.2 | 7.869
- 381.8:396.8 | 11.23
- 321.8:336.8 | 9.998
